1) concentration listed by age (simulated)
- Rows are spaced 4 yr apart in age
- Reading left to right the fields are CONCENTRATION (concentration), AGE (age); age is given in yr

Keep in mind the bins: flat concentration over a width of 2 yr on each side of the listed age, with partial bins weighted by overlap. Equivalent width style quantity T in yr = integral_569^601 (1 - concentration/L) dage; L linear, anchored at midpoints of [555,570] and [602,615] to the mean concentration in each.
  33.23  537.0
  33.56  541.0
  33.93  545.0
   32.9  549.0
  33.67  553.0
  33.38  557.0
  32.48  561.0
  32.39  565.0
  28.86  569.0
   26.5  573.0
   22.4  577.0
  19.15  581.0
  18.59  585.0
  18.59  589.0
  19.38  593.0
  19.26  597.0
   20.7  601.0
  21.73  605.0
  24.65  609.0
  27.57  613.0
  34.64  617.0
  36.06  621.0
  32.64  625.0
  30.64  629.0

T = 8.2 yr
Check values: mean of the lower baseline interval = 32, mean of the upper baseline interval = 24.3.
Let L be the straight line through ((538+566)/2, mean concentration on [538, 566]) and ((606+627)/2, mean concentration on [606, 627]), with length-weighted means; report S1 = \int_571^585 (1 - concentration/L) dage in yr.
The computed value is 4.4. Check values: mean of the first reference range 33.2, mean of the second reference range 30.7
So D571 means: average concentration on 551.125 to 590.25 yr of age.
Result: 26.7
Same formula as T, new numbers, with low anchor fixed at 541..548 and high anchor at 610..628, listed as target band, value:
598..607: 3.2 yr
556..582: 4.1 yr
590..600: 4.1 yr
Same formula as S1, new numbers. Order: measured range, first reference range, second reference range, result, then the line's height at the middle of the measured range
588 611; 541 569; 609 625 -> 8.1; 32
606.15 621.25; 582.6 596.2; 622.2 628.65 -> -0.7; 28.1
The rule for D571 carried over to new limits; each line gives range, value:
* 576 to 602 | 19.6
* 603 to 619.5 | 27.4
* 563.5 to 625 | 24.9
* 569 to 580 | 24.8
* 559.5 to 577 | 29.1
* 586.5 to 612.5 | 21.1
